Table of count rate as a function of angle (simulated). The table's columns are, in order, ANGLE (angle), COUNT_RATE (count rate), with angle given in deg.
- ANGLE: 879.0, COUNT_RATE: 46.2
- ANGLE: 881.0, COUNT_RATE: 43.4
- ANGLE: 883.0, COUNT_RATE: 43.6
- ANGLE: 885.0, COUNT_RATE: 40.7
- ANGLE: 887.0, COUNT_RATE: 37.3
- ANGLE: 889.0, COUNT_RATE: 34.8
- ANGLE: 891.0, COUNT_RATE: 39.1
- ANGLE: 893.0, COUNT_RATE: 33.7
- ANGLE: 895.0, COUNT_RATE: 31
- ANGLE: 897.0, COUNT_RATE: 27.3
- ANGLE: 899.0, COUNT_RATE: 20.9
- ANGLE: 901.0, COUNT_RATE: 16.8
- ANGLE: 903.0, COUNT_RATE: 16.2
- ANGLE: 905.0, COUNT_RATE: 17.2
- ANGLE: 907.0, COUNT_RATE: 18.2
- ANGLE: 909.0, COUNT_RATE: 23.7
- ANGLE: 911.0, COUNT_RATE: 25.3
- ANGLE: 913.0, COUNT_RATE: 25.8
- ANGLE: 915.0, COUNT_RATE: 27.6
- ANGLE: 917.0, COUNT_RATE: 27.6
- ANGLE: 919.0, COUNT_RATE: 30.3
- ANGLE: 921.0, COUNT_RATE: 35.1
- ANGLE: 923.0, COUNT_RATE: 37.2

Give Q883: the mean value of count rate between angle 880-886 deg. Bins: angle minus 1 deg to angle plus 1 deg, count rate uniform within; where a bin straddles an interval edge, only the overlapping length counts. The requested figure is 42.6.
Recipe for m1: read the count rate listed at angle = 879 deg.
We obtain 46.2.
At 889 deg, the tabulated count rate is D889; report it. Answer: 34.8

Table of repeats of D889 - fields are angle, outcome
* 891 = 39.1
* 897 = 27.3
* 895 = 31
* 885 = 40.7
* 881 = 43.4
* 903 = 16.2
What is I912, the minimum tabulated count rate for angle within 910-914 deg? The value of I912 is 25.3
